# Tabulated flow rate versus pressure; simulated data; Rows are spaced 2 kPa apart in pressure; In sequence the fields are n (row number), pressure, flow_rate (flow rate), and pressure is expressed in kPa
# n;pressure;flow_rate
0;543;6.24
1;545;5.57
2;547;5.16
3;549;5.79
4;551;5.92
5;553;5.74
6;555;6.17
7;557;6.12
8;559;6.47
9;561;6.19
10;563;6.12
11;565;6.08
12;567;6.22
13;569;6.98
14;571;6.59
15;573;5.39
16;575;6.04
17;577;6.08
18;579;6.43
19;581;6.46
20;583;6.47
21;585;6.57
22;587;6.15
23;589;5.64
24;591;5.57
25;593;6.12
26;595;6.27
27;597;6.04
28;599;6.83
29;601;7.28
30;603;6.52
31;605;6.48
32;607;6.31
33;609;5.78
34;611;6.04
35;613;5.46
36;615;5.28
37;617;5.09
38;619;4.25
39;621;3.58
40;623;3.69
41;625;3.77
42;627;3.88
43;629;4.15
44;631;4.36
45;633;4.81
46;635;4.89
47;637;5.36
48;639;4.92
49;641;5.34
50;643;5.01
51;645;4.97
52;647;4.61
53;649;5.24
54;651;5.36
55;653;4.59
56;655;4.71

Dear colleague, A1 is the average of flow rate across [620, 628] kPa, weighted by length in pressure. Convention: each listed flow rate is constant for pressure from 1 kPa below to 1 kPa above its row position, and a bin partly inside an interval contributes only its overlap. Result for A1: 3.73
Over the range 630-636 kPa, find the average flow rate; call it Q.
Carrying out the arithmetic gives 4.69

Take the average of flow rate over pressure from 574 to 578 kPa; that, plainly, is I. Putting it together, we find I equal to 6.06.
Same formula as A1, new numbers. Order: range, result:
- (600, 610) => 6.47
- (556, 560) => 6.29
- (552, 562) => 6.14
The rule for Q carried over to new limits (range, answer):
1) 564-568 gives 6.15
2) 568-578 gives 6.22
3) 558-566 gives 6.21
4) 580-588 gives 6.41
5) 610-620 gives 5.22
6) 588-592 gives 5.61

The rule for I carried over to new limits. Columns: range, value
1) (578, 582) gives 6.45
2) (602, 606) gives 6.5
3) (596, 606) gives 6.63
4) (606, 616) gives 5.77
